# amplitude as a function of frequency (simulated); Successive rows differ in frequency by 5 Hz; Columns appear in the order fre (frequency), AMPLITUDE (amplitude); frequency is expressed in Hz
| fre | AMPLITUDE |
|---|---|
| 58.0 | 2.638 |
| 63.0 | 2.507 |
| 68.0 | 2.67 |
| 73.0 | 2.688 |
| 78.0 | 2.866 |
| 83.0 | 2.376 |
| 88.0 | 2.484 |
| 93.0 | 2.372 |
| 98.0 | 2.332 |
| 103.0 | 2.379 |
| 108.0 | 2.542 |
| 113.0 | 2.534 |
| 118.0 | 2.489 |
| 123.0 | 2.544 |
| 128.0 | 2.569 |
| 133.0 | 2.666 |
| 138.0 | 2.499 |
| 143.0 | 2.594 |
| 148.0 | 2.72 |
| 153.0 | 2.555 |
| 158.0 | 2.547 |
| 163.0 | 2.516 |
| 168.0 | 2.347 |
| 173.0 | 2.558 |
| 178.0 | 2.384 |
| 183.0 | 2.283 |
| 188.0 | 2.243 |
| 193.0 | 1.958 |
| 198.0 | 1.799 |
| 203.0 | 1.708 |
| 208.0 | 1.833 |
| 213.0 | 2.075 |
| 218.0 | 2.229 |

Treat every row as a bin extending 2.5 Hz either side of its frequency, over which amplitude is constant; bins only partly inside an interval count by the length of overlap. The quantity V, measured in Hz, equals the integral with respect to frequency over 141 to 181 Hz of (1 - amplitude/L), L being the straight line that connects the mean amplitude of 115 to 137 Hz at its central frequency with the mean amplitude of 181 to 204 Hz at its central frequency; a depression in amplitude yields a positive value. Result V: -4.5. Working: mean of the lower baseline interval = 2.56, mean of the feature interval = 2.52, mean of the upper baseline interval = 2.01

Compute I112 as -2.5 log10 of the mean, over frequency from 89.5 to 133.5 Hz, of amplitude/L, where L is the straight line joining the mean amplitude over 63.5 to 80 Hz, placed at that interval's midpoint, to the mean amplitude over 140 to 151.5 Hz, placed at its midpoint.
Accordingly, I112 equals 0.08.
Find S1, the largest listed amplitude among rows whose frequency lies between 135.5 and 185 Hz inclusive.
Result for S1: 2.72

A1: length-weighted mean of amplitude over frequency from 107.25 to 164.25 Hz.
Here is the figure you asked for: 2.57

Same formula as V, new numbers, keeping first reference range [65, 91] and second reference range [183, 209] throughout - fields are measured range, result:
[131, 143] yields -1.6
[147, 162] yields -2.8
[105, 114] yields -0.4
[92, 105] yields 0.7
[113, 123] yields -0.5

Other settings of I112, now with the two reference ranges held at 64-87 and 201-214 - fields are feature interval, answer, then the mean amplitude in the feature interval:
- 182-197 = -0.080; 2.11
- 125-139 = -0.128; 2.59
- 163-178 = -0.183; 2.45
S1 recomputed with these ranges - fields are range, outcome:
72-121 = 2.866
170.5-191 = 2.558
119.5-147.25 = 2.666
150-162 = 2.555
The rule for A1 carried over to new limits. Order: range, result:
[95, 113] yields 2.43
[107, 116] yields 2.53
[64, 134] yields 2.53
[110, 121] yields 2.51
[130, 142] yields 2.58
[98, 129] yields 2.49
